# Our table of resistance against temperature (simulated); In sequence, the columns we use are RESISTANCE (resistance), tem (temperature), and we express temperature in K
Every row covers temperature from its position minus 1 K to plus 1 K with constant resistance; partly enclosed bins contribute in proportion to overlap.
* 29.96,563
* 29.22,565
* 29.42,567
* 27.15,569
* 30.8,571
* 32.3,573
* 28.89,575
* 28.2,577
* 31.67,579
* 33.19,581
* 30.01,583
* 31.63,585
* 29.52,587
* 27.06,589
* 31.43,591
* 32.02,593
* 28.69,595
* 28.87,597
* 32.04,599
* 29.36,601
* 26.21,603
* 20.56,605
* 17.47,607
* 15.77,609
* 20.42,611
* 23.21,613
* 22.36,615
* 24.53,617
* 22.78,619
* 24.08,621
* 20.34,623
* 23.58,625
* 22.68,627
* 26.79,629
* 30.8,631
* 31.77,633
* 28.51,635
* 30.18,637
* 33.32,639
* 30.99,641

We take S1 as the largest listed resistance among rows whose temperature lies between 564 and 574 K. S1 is 32.3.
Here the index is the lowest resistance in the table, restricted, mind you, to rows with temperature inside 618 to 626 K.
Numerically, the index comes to 20.34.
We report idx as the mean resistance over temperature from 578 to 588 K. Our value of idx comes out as 31.2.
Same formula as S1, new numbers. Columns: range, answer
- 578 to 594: 33.19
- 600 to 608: 29.36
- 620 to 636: 31.77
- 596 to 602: 32.04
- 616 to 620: 24.53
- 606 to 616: 23.21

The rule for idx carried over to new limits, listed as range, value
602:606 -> 23.4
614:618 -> 23.4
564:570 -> 28.6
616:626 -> 23.1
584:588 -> 30.6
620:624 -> 22.2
